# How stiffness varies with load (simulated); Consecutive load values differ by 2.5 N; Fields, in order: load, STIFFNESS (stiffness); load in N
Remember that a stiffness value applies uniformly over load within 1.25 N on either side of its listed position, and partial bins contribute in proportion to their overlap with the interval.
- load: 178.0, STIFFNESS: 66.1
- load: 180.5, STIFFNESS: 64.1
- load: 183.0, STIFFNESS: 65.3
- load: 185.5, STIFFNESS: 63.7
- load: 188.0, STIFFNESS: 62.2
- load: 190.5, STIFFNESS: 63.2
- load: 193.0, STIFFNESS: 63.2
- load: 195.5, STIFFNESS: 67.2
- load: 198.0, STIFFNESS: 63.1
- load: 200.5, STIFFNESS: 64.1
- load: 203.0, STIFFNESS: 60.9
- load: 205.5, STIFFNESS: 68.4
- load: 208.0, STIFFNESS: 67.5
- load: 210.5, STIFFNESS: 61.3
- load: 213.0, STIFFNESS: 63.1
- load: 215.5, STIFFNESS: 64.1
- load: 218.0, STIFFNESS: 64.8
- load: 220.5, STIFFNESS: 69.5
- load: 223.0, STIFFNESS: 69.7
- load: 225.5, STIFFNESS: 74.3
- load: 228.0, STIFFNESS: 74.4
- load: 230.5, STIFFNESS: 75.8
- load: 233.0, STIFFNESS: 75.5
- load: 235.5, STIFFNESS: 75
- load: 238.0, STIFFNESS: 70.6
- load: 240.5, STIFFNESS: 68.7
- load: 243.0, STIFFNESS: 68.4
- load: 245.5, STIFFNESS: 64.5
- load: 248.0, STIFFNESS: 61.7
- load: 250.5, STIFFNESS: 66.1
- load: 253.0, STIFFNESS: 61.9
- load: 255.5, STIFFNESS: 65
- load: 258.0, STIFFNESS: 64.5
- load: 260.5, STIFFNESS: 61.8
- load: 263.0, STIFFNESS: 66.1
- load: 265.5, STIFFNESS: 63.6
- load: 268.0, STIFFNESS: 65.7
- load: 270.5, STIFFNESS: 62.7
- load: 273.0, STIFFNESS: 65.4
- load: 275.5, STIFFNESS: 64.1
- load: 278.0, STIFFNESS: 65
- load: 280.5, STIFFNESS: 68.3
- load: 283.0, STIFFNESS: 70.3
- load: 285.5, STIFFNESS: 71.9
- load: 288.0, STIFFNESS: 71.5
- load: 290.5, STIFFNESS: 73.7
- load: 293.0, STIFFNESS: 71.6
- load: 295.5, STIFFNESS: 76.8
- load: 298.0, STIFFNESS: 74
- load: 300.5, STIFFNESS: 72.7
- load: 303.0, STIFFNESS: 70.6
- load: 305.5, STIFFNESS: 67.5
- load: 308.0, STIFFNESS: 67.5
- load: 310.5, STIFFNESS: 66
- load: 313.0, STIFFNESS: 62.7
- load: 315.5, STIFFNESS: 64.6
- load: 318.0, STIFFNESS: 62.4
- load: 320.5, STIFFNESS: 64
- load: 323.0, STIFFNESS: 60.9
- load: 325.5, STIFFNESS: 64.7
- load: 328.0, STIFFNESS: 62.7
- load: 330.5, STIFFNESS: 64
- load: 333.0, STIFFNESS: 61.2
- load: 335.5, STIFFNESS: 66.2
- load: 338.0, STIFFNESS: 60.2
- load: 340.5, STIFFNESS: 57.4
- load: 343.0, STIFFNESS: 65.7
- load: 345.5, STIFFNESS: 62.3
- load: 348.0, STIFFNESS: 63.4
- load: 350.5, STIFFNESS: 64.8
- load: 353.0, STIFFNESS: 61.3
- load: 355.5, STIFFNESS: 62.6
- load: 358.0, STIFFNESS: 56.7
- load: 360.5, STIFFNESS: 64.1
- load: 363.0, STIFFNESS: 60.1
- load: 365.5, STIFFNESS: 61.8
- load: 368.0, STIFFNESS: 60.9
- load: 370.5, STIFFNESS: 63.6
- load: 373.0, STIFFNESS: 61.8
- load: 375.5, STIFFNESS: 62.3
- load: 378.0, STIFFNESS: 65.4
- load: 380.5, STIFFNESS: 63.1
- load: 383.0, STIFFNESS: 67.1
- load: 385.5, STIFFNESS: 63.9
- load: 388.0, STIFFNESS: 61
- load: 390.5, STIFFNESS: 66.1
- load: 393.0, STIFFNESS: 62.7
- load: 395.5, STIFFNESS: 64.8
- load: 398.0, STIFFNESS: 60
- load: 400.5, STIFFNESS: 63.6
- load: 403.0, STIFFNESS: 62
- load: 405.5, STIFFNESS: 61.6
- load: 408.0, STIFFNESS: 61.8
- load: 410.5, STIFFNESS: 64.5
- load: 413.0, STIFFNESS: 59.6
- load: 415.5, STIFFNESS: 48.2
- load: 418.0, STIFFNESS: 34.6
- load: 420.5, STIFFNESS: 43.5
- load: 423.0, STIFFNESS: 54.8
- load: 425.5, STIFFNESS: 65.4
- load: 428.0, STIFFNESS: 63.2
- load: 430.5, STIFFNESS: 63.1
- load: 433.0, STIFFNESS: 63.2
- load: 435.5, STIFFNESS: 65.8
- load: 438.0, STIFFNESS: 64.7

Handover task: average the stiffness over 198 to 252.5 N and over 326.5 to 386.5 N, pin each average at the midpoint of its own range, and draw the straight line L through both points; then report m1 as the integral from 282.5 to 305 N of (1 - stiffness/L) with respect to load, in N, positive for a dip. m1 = -2.5 N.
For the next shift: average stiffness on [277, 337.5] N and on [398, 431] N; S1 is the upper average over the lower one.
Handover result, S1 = 0.85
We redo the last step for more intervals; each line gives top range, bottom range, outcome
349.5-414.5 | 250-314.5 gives 0.93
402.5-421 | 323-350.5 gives 0.87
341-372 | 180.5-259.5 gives 0.93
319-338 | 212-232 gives 0.91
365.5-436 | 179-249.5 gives 0.91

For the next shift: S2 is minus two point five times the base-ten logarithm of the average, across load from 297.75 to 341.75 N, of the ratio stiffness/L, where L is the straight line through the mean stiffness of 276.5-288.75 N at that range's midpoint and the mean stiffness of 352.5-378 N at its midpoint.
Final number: 0.019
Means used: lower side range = 69.2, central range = 64.8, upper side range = 61.7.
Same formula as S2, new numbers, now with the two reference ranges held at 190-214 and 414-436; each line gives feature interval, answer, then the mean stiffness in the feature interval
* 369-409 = -0.11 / 63.2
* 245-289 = -0.07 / 65.5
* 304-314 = -0.10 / 66.1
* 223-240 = -0.17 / 73.7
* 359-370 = -0.07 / 61.7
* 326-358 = -0.07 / 62.5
